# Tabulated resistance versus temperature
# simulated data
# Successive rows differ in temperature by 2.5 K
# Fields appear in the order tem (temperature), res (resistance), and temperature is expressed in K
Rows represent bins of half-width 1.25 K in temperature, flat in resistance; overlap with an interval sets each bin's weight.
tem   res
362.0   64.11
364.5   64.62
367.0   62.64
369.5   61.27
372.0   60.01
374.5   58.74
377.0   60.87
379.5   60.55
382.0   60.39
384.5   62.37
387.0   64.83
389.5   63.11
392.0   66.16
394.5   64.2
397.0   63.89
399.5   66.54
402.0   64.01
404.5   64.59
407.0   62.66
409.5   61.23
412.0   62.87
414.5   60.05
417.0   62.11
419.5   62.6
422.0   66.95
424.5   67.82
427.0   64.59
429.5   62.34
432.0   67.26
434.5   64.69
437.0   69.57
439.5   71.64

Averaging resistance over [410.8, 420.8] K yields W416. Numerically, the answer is 61.9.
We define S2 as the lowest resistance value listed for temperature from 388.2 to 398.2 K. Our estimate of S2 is 63.11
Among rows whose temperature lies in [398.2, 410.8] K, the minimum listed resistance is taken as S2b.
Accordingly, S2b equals 61.23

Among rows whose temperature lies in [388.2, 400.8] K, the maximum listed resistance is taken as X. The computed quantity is 66.54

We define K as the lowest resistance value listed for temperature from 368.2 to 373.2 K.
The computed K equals 60.01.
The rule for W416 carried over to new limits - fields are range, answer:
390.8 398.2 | 64.7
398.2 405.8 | 65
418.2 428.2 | 65.5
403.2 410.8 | 62.8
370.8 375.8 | 59.4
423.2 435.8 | 65.4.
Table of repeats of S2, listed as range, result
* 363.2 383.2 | 58.74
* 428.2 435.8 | 62.34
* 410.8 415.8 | 60.05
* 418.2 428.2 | 62.6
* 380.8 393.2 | 60.39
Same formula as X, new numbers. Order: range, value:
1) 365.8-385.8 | 62.64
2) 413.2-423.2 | 66.95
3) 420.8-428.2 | 67.82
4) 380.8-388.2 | 64.83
